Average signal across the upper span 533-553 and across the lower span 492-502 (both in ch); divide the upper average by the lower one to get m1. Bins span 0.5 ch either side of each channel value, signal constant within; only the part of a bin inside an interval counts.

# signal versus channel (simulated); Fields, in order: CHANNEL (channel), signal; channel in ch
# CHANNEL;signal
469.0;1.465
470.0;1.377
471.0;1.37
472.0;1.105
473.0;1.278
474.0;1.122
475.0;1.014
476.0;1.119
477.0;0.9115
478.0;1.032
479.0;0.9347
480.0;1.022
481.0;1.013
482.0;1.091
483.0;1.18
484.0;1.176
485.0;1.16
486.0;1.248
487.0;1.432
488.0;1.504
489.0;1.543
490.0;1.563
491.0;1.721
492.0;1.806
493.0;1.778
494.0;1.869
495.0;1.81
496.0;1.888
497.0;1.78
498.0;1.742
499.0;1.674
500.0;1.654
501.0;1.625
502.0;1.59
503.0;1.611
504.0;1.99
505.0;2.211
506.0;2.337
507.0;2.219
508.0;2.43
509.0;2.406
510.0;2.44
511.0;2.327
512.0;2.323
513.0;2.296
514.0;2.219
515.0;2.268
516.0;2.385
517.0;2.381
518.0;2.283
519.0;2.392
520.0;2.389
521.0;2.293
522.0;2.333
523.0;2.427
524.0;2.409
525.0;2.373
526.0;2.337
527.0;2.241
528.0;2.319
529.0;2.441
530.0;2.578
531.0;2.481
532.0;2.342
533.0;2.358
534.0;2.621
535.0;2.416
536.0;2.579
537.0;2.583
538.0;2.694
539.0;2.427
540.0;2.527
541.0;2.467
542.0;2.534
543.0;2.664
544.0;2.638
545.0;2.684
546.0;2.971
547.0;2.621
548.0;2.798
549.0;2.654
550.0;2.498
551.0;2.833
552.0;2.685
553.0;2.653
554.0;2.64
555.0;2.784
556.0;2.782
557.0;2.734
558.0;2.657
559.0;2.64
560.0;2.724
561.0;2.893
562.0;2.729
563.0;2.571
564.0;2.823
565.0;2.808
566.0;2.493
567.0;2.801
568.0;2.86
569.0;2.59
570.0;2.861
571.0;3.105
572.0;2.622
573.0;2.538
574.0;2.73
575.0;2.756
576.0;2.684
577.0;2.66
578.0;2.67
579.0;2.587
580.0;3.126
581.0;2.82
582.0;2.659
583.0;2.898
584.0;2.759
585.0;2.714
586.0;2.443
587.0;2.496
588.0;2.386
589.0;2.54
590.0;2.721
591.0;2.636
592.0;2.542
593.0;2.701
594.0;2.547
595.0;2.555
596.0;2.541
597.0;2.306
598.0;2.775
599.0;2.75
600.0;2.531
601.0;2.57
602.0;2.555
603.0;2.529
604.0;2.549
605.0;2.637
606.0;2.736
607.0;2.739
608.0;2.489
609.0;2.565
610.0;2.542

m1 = 1.5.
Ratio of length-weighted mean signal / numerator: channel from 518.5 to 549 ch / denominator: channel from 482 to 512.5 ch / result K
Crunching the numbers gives 1.40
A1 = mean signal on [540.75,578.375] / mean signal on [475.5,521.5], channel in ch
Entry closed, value 1.52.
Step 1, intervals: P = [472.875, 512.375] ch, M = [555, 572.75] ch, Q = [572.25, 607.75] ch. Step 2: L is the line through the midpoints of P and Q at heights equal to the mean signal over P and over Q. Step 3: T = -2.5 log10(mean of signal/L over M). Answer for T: -0.16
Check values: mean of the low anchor 1.62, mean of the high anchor 2.64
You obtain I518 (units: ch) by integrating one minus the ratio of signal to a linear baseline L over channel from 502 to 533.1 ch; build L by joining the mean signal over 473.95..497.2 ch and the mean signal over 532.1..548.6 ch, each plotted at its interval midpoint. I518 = -3.5 ch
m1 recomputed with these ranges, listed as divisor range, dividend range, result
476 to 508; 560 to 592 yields 1.74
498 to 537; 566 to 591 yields 1.20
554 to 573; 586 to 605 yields 0.94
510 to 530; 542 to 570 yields 1.16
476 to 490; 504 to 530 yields 1.97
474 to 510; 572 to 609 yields 1.67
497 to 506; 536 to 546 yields 1.45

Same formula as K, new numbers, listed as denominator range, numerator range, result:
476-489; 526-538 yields 2.12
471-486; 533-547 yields 2.36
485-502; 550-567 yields 1.65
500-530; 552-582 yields 1.22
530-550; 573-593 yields 1.04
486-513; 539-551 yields 1.40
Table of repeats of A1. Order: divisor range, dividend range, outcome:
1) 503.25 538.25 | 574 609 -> 1.11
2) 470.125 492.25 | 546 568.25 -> 2.19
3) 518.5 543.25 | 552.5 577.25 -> 1.11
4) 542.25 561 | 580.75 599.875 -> 0.97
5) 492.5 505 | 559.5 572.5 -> 1.56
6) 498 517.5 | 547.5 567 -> 1.28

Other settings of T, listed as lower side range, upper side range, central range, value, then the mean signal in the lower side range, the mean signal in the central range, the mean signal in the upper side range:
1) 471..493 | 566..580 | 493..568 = -0.187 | 1.25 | 2.41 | 2.73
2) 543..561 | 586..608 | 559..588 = -0.030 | 2.71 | 2.72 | 2.58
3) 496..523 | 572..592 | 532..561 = -0.098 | 2.14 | 2.64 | 2.67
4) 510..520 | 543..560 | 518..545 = 0.018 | 2.33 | 2.46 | 2.7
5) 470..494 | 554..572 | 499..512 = -0.202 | 1.28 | 2.06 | 2.75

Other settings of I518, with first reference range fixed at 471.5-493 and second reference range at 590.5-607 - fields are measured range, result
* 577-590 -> -1.39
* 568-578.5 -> -1.96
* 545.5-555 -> -3.15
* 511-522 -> -4.54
